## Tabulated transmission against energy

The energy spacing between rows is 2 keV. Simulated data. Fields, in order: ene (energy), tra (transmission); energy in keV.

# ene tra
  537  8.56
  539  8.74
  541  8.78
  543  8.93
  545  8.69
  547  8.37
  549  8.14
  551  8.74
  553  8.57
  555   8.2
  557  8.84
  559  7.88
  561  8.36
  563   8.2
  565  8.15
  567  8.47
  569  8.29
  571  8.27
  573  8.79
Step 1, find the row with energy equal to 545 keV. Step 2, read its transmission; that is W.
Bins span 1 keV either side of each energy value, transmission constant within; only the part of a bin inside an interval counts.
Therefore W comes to 8.69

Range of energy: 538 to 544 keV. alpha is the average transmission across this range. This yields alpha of 8.82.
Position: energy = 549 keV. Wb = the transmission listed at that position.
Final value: 8.14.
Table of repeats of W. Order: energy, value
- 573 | 8.79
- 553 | 8.57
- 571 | 8.27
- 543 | 8.93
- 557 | 8.84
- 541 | 8.78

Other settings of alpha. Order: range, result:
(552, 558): 8.54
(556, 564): 8.32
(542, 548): 8.66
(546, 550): 8.25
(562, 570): 8.28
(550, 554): 8.66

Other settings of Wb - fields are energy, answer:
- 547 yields 8.37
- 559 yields 7.88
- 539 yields 8.74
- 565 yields 8.15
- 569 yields 8.29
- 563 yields 8.2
